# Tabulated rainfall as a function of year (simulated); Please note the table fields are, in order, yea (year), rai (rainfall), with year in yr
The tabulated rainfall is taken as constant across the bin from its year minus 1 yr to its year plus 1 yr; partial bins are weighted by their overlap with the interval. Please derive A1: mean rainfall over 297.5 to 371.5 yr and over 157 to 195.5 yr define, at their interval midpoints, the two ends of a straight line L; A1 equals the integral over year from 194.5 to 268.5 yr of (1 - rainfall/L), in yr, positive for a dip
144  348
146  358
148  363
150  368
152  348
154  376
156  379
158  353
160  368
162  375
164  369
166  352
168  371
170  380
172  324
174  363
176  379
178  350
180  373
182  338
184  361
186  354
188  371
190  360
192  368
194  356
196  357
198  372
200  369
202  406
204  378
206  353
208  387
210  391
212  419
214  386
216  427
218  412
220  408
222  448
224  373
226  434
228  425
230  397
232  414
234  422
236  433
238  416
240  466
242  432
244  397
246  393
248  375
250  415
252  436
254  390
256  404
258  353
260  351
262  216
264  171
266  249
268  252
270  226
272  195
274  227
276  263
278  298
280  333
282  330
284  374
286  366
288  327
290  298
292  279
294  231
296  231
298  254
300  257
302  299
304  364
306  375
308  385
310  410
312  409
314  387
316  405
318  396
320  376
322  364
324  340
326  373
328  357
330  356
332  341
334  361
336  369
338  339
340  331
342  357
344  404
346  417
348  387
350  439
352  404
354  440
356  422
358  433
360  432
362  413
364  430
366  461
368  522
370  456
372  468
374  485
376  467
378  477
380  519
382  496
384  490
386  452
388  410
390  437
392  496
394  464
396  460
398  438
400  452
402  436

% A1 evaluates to -2.5 yr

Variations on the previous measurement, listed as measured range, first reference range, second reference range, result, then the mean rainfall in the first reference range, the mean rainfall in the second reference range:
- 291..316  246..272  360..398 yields 3.16 yr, 318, 465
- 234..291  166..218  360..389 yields 9.85 yr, 372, 466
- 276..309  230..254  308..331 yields 6.83 yr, 416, 380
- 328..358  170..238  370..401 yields 4.29 yr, 385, 467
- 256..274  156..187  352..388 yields 6.56 yr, 361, 459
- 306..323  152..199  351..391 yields 1.52 yr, 363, 456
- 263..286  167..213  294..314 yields 4.71 yr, 369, 329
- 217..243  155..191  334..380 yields -2.69 yr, 362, 426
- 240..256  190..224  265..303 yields -3.85 yr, 388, 278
